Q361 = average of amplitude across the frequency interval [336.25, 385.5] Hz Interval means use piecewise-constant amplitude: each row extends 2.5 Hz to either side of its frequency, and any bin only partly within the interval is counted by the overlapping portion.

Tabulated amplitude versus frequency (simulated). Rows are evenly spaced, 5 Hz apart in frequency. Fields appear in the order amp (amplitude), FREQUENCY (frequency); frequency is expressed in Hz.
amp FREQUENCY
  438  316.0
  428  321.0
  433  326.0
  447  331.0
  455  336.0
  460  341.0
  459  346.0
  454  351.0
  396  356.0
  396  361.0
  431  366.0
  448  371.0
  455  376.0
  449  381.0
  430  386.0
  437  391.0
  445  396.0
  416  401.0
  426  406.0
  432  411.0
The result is 439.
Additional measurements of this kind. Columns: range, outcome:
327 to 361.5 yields 440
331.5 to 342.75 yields 455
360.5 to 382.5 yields 439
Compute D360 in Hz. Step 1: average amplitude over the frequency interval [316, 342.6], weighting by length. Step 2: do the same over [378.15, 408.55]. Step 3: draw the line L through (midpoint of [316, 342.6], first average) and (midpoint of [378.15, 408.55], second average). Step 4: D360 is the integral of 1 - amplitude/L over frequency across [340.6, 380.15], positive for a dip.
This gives 0.20 Hz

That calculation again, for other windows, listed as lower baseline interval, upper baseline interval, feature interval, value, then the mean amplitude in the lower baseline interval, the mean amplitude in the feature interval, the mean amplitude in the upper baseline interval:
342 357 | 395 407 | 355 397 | 0.19 Hz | 443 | 433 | 427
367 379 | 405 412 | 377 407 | 0.20 Hz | 449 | 435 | 429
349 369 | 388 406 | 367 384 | -0.95 Hz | 419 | 448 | 432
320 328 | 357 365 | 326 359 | -2.12 Hz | 431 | 444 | 403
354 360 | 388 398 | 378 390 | -0.30 Hz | 396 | 440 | 440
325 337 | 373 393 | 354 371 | 1.15 Hz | 445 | 414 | 443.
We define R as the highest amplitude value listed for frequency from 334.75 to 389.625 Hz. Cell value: 460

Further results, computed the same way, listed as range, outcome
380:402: 449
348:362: 454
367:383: 455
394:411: 445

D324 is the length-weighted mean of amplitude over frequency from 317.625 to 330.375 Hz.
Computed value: 433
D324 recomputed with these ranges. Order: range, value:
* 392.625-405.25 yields 430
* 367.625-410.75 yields 438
